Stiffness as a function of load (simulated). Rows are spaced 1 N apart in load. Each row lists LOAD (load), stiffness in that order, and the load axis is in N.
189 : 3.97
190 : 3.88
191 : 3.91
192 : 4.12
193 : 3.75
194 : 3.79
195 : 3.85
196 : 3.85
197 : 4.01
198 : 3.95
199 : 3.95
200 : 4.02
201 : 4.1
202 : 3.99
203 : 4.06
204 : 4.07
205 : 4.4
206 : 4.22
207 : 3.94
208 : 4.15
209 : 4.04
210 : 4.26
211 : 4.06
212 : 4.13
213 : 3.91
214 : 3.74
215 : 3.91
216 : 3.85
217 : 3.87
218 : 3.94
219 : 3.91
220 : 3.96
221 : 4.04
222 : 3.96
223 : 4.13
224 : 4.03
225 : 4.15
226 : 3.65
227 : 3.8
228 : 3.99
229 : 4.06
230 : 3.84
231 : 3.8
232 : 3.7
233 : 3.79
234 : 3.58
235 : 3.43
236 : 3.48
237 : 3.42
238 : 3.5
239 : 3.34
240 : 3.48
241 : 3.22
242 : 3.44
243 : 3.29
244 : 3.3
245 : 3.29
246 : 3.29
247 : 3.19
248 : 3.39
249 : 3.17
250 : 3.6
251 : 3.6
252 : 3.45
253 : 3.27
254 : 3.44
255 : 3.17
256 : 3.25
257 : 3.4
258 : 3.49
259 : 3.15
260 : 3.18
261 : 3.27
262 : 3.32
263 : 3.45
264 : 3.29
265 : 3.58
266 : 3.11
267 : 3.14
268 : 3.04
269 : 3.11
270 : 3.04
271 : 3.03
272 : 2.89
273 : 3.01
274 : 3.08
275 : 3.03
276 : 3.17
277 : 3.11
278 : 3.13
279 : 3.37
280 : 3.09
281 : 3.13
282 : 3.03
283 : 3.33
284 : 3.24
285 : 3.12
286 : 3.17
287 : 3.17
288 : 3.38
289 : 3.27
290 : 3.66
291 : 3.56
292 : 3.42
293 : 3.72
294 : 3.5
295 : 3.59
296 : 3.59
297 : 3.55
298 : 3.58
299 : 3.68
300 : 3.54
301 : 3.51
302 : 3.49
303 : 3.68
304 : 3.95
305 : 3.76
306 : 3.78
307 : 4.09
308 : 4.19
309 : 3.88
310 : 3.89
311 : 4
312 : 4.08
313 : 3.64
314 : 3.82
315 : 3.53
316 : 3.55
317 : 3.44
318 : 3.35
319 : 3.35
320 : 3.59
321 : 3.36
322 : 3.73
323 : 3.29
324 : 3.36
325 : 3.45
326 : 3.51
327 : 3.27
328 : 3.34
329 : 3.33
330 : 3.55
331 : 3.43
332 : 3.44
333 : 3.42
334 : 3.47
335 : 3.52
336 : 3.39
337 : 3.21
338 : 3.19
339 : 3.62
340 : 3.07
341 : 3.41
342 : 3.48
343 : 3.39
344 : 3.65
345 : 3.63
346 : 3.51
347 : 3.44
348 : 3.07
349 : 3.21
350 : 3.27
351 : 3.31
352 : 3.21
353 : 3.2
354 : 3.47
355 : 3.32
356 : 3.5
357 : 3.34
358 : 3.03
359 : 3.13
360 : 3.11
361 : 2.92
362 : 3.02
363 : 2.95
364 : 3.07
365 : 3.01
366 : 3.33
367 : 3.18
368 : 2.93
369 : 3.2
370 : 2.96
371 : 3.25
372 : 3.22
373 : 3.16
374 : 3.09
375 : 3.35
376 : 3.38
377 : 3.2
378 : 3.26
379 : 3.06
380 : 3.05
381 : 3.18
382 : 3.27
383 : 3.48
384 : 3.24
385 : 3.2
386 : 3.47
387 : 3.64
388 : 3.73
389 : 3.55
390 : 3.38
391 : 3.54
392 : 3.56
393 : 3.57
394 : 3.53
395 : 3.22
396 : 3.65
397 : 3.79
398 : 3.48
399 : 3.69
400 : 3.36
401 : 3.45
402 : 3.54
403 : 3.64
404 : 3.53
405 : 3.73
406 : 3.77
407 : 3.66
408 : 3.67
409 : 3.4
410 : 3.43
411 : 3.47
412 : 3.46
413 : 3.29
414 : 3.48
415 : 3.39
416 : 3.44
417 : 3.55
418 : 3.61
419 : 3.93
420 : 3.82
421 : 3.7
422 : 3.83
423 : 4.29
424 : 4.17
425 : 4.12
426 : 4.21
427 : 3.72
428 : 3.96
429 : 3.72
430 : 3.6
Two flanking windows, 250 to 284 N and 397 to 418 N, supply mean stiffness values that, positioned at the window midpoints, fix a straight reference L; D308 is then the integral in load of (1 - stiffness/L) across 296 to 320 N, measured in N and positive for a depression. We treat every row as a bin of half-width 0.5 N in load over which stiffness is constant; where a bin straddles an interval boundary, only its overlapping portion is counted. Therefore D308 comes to -2.8 N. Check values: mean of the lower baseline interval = 3.22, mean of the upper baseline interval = 3.53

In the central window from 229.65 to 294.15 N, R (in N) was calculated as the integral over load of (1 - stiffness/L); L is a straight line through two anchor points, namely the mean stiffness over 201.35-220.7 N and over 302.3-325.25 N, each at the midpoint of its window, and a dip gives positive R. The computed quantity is 9.0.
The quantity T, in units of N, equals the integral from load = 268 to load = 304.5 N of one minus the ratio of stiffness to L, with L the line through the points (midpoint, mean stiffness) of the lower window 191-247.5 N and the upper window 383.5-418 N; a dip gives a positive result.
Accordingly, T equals 3.75 N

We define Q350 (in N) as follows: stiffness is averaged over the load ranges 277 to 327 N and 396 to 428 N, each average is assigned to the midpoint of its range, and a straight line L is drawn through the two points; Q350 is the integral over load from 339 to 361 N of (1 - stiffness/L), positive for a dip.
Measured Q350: 1.6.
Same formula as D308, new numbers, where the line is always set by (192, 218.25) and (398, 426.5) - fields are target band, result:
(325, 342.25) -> 1.8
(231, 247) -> 2.0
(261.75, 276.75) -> 2.9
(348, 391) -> 5.7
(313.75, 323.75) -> 0.8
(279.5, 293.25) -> 2.0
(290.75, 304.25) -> 0.9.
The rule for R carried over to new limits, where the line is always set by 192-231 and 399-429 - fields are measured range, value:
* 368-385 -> 2.4 N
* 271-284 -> 2.6 N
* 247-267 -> 2.9 N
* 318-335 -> 1.7 N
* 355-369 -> 2.3 N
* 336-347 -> 1.1 N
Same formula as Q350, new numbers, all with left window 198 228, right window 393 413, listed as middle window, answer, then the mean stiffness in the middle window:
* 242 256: 2.1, 3.34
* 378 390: 0.8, 3.35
